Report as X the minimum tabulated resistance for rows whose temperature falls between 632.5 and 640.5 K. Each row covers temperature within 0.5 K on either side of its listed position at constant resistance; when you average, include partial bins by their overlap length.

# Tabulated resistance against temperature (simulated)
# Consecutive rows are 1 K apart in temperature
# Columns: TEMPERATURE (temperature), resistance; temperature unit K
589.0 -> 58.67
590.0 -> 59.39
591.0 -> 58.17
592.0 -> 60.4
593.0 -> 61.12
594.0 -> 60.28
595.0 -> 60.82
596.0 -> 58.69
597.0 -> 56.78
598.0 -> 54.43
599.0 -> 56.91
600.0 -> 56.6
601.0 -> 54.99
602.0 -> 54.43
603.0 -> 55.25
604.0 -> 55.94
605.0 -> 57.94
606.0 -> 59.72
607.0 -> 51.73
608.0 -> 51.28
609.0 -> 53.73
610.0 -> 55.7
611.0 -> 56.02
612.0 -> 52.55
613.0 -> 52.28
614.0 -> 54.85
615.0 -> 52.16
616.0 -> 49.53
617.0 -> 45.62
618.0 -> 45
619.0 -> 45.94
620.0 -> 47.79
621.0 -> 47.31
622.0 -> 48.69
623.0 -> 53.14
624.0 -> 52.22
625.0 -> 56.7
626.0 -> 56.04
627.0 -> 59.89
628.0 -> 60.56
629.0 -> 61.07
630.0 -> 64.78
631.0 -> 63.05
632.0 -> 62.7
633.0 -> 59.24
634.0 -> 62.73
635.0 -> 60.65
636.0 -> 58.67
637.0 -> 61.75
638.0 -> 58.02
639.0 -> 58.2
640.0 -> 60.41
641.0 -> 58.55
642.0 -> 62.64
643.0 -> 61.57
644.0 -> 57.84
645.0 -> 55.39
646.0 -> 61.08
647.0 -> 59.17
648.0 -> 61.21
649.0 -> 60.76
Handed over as 58.02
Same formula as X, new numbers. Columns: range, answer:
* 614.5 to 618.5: 45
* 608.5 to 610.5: 53.73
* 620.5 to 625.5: 47.31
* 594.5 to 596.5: 58.69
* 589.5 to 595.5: 58.17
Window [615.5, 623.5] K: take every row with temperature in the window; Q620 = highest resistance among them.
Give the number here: 53.14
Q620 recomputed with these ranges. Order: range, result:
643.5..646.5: 61.08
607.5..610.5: 55.7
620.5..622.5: 48.69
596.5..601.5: 56.91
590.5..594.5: 61.12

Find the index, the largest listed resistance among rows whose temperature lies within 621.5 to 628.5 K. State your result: 60.56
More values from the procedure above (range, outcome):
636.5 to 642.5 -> 62.64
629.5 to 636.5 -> 64.78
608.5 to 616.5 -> 56.02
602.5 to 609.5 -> 59.72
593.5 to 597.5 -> 60.82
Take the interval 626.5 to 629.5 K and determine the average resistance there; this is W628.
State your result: 60.5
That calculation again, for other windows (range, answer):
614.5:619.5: 47.6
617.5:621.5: 46.5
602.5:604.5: 55.6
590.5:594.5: 60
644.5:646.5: 58.2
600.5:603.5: 54.9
